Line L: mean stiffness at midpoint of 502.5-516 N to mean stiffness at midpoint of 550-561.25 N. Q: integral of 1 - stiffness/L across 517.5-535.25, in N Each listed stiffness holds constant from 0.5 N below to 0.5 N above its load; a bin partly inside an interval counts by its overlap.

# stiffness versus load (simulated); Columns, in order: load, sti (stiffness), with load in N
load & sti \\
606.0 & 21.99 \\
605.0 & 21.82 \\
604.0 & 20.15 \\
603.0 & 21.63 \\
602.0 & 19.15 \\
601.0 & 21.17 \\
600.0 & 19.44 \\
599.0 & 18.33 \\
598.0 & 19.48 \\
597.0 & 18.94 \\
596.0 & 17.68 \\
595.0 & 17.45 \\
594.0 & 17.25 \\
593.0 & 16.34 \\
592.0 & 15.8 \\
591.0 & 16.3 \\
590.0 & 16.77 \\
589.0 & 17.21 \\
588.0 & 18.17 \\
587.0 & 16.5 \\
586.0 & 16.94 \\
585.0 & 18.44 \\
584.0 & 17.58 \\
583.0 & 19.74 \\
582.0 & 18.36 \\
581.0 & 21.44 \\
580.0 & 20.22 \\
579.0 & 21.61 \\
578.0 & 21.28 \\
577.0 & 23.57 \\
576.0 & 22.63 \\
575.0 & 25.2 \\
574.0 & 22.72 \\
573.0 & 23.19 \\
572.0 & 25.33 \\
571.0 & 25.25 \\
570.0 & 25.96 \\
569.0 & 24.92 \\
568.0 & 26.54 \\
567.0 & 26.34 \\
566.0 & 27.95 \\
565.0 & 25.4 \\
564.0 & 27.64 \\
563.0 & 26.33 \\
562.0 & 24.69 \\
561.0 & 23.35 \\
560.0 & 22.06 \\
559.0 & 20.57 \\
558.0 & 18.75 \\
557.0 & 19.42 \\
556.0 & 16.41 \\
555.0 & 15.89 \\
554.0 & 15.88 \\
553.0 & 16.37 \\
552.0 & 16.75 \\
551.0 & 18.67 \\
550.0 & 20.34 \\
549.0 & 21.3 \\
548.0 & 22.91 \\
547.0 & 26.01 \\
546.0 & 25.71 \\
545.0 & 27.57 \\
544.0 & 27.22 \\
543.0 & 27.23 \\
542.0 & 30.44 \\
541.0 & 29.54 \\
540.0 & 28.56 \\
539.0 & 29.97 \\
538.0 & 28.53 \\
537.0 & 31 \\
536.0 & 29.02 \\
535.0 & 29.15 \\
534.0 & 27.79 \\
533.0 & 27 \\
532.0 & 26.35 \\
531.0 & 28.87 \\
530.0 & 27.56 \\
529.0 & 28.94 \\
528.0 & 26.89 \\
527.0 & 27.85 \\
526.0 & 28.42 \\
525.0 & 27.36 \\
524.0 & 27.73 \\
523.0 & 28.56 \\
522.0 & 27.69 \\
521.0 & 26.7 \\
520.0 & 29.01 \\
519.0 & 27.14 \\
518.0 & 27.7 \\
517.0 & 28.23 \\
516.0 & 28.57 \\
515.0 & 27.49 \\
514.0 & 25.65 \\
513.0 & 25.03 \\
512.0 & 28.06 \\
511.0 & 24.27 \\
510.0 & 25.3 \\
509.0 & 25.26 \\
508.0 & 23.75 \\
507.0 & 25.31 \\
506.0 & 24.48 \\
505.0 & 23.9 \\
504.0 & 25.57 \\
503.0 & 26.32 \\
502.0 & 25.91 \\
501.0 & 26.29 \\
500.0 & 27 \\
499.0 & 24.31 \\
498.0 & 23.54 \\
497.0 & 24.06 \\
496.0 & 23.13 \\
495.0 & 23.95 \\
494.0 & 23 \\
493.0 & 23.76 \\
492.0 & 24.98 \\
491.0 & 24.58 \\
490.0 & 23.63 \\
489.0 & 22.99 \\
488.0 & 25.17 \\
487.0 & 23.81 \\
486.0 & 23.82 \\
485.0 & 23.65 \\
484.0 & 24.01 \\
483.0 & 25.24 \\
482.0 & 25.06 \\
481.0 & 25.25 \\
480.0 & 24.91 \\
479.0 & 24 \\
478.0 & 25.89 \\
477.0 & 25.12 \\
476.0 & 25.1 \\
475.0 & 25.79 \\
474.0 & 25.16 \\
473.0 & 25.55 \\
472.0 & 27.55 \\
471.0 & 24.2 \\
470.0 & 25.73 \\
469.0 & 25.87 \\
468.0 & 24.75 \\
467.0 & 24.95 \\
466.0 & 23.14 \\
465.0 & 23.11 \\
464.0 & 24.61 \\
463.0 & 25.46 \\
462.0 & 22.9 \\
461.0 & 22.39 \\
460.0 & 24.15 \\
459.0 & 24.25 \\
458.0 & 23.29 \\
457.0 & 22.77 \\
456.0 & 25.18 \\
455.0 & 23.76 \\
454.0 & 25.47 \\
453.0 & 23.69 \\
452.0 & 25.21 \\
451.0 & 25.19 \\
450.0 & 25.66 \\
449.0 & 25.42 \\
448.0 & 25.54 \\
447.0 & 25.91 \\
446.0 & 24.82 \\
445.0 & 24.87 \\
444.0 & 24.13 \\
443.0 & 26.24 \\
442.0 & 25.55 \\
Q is -3.8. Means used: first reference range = 25.5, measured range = 27.8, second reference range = 18.5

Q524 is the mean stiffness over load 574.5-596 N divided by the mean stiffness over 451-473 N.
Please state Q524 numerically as 0.8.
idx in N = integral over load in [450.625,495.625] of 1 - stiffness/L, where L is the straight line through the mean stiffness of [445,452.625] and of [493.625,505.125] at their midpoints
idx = 1.1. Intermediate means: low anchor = 25.3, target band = 24.5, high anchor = 24.8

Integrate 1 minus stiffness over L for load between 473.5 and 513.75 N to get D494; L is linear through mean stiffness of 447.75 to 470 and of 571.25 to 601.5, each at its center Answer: -2.9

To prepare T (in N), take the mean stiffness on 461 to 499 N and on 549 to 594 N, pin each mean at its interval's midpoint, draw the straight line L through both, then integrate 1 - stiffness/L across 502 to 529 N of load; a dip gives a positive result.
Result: -4.2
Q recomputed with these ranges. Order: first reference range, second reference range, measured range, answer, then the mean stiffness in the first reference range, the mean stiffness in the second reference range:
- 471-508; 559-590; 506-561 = -4.3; 24.8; 22.4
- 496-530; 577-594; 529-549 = -3.6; 26.4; 18.4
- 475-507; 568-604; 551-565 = 0.6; 24.6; 20.1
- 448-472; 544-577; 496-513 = -1.0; 24.5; 22.8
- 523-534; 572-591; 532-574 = -0.5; 27.7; 20.1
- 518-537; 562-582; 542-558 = 2.9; 28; 24.3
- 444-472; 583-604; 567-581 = -3.4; 24.6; 18.1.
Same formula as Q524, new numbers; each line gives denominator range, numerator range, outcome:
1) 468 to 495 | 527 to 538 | 1.14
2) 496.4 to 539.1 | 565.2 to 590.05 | 0.81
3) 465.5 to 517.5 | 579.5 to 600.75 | 0.72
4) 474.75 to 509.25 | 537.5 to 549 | 1.11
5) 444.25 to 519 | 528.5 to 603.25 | 0.91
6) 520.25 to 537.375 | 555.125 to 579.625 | 0.84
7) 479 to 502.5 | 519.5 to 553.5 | 1.09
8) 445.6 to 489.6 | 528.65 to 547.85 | 1.14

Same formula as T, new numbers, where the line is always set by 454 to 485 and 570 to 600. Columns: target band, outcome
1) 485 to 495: -0.1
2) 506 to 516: -1.2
